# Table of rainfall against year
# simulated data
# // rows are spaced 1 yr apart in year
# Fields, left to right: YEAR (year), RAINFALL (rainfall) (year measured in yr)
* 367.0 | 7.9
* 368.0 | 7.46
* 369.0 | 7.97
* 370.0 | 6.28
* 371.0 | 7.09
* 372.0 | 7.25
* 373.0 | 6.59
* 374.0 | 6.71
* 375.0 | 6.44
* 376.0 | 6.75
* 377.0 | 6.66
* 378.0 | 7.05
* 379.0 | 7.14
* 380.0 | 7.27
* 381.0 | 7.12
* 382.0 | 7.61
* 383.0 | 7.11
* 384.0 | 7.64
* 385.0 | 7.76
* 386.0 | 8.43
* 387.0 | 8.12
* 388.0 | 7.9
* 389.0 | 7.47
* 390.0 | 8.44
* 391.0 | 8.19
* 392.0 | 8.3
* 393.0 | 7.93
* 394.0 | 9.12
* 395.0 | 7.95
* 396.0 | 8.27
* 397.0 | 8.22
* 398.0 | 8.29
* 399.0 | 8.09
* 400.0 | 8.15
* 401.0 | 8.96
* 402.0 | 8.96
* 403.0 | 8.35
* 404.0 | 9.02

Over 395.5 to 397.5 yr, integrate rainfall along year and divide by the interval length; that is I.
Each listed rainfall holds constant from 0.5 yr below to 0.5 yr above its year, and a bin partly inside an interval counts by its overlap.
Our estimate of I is 8.25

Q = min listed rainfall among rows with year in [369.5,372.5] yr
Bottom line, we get 6.28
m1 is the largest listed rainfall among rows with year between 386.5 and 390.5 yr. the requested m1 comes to 8.44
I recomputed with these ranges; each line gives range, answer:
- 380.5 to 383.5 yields 7.28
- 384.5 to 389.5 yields 7.94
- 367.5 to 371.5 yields 7.2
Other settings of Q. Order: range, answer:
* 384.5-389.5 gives 7.47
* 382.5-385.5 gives 7.11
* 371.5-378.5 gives 6.44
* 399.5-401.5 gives 8.15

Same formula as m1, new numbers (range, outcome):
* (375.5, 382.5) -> 7.61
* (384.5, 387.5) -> 8.43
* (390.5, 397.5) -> 9.12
